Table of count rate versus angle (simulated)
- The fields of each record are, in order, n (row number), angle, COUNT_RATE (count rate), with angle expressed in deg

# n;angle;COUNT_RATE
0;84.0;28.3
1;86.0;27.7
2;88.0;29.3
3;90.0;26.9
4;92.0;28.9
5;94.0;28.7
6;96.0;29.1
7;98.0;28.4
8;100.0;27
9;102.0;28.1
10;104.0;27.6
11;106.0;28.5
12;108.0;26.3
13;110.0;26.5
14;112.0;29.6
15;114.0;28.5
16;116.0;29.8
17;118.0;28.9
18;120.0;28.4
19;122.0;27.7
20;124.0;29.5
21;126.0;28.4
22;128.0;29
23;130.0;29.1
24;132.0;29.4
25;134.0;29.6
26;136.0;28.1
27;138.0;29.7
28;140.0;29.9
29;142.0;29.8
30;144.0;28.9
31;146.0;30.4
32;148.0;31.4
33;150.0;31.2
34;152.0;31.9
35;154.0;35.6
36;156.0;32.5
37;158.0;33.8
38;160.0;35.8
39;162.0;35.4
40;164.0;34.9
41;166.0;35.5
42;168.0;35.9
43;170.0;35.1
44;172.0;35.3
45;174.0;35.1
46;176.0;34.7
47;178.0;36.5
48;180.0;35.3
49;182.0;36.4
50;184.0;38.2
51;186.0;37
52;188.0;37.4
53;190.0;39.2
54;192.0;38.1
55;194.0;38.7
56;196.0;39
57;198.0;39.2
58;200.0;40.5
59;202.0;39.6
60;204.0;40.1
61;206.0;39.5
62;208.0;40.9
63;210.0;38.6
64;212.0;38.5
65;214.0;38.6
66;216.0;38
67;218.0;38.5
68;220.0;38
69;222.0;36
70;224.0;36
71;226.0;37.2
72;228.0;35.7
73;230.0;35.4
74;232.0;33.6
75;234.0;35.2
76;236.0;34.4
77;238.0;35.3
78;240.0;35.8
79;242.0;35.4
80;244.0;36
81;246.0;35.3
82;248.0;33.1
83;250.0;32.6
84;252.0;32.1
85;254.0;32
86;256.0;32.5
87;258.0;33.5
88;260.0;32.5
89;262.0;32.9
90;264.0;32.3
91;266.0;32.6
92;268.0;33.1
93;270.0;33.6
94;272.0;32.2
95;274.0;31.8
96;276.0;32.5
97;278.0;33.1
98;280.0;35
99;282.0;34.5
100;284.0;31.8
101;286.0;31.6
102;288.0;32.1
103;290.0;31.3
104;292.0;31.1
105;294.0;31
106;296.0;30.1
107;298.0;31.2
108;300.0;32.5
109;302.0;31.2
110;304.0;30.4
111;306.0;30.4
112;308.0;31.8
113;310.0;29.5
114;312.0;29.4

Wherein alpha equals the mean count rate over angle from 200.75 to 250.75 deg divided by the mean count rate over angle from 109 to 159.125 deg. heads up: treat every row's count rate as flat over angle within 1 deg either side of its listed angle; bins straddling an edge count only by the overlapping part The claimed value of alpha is 1.23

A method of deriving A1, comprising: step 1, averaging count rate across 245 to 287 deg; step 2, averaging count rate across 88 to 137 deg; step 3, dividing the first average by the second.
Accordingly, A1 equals 1.16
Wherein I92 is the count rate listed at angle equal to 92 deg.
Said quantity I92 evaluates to 28.9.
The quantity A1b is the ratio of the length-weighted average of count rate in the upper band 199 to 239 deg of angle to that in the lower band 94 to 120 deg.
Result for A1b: 1.3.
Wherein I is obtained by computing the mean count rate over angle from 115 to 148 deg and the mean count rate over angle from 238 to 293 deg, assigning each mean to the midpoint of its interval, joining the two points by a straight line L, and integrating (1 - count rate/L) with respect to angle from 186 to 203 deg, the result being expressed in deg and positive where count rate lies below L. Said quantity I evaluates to -4.3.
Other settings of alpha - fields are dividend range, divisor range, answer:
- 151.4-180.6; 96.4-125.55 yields 1.24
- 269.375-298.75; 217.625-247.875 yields 0.90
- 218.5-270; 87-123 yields 1.22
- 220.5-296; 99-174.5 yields 1.09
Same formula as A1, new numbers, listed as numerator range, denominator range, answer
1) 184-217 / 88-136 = 1.37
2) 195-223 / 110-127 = 1.36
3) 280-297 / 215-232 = 0.87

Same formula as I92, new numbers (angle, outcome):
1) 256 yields 32.5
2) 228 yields 35.7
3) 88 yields 29.3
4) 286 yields 31.6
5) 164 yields 34.9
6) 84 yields 28.3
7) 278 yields 33.1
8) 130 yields 29.1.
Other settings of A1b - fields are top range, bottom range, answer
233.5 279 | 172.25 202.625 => 0.89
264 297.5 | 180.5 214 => 0.83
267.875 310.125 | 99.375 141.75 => 1.12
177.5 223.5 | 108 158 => 1.29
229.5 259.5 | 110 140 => 1.18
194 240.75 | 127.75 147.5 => 1.28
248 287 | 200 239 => 0.88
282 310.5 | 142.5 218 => 0.86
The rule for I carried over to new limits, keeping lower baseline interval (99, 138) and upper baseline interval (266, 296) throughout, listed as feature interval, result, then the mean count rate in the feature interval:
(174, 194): -4.6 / 37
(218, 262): -4.6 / 34.7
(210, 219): -2.2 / 38.4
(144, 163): -2.3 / 32.9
